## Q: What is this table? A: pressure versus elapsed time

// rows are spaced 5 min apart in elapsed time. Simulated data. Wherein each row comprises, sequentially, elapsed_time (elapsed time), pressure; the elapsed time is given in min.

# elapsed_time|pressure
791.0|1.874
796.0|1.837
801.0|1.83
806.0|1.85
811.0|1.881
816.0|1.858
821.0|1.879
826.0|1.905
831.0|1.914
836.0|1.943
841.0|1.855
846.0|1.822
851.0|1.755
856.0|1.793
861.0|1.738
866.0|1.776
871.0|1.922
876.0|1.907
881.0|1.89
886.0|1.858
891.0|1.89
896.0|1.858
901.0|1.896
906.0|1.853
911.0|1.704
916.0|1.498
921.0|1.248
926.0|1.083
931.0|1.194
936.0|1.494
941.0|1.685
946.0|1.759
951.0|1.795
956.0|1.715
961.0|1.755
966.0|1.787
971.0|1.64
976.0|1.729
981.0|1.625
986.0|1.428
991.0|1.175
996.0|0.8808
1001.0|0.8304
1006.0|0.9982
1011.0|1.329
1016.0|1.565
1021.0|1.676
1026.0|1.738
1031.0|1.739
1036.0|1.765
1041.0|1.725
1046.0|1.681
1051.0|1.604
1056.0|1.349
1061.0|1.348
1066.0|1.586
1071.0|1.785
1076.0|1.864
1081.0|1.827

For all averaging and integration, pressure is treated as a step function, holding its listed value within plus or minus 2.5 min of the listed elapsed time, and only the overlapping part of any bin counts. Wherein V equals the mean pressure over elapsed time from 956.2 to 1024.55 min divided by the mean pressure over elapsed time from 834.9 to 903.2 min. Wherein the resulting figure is 0.8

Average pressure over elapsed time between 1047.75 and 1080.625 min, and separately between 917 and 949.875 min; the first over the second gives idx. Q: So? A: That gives 1.1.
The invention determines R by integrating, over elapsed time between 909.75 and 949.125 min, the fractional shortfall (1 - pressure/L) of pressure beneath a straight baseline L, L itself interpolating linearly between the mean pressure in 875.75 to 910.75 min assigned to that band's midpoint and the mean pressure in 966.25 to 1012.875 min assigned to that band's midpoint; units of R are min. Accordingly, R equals 4.7 min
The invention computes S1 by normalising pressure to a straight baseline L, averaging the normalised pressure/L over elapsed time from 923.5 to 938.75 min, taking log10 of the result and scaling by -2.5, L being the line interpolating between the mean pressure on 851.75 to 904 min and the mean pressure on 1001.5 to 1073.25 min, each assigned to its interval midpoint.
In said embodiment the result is 0.35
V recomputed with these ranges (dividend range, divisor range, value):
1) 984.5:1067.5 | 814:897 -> 0.77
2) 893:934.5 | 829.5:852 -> 0.83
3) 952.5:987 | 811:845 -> 0.89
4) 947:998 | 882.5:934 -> 0.97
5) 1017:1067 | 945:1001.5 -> 1.06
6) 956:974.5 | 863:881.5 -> 0.92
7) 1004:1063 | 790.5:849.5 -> 0.83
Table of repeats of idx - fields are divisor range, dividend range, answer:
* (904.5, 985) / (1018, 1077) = 1.04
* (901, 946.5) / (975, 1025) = 0.88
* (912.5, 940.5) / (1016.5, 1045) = 1.27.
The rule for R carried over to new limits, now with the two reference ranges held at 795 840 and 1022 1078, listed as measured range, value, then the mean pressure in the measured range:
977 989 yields 1.3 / 1.54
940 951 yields 0.1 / 1.74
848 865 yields 0.7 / 1.76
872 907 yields -1.4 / 1.88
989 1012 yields 9.2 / 1.02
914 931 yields 5.0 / 1.26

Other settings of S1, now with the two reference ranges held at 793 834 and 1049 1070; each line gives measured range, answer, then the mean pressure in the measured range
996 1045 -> 0.06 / 1.46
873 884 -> -0.08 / 1.9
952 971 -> -0.06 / 1.74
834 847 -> -0.03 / 1.88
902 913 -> -0.04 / 1.8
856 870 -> 0.01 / 1.78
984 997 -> 0.33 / 1.18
